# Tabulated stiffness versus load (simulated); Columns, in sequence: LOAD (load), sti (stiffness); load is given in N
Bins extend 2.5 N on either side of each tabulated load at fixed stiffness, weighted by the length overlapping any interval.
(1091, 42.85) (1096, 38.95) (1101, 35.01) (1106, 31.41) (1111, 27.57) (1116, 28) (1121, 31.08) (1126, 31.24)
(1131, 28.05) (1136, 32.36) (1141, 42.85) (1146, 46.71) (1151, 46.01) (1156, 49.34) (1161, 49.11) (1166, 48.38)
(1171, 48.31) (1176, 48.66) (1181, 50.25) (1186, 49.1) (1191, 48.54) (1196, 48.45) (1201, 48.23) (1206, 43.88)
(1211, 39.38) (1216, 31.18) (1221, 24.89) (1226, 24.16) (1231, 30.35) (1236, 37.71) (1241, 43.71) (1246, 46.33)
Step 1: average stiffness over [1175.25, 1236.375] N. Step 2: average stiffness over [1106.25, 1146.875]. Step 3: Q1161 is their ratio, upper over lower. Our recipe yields 1.2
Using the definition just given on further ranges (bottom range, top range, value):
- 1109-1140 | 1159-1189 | 1.61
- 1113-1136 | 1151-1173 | 1.62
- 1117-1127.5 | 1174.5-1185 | 1.61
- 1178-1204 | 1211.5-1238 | 0.62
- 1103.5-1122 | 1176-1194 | 1.67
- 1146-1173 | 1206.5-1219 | 0.75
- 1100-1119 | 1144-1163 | 1.58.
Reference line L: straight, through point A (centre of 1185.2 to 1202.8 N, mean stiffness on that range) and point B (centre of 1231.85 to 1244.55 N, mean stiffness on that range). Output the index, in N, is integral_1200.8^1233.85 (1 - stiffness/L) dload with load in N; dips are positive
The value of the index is 7.91 N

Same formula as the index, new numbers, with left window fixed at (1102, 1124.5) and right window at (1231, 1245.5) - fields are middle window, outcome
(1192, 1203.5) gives -3.73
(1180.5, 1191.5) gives -4.21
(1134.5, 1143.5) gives -1.75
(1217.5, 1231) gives 4.38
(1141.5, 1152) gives -4.25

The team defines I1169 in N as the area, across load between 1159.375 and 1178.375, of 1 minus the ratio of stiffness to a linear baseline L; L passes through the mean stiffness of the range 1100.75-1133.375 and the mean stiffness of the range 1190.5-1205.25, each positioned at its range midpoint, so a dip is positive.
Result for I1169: -3.30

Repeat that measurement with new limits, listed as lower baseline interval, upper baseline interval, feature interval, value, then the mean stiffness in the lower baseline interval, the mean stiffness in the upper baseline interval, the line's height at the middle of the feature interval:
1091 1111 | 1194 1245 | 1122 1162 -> -4.54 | 35.1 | 37.4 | 35.9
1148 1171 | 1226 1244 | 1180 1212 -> -3.67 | 48.2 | 35.7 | 42.1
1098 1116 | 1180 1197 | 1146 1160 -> -2.19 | 31.1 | 49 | 41.2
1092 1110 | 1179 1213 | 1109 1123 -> 3.09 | 35.1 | 46.9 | 37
